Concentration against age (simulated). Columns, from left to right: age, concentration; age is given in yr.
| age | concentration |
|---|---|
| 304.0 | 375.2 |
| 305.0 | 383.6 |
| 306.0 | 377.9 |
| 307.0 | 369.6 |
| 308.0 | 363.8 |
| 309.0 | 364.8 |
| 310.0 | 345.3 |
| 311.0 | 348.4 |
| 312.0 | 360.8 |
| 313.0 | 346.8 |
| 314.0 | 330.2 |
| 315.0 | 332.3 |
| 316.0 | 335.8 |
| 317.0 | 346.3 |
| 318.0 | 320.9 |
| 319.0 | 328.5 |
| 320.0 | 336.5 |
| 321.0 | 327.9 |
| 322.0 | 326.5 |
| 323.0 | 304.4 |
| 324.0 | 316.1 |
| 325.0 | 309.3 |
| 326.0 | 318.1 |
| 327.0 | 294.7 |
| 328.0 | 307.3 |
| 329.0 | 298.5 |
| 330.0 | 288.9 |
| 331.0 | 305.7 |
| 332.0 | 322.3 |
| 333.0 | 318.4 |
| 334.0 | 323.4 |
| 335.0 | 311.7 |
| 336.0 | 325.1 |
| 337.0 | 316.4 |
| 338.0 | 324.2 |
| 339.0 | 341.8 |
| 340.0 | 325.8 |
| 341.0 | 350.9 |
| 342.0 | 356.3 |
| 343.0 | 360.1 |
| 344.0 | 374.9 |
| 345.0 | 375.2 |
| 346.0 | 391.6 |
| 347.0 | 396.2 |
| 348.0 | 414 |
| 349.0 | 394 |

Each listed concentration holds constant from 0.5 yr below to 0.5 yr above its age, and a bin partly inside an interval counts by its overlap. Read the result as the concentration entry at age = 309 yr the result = 364.8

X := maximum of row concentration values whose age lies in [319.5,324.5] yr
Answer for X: 336.5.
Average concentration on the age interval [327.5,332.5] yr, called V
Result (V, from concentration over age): 305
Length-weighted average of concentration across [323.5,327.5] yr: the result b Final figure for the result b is 310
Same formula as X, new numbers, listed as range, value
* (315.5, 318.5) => 346.3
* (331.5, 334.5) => 323.4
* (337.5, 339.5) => 341.8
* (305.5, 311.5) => 377.9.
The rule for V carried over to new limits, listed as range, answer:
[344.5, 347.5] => 388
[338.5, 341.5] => 340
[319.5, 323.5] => 324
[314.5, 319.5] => 333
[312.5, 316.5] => 336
